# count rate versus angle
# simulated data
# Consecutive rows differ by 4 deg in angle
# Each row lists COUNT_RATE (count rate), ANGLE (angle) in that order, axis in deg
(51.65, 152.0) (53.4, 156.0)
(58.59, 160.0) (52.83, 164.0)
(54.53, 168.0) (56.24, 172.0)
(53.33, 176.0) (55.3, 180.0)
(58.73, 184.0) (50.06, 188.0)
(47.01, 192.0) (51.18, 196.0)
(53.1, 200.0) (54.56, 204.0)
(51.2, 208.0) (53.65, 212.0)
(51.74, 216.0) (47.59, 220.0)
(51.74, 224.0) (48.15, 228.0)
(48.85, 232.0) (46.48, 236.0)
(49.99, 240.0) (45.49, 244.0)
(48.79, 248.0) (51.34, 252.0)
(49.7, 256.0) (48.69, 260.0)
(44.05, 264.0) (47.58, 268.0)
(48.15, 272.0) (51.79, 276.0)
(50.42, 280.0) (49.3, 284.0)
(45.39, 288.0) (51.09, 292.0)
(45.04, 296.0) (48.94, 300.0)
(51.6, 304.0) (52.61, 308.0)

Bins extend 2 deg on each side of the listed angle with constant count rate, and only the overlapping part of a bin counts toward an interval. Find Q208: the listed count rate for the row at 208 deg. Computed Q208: 51.2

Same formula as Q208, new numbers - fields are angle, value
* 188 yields 50.06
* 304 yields 51.6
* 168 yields 54.53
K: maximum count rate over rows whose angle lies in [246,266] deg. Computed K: 51.34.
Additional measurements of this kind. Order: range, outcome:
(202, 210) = 54.56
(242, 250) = 48.79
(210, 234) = 53.65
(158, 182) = 58.59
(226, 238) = 48.85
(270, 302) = 51.79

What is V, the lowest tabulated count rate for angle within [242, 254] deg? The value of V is 45.49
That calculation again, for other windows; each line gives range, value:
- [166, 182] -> 53.33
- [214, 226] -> 47.59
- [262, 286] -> 44.05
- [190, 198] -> 47.01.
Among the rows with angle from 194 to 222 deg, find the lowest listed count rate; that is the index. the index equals 47.59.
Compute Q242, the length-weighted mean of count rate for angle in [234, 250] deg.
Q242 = 47.7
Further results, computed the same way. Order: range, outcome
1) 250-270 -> 48.3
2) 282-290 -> 47.3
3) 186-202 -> 50.3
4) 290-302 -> 48.4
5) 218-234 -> 49.1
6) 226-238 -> 47.8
